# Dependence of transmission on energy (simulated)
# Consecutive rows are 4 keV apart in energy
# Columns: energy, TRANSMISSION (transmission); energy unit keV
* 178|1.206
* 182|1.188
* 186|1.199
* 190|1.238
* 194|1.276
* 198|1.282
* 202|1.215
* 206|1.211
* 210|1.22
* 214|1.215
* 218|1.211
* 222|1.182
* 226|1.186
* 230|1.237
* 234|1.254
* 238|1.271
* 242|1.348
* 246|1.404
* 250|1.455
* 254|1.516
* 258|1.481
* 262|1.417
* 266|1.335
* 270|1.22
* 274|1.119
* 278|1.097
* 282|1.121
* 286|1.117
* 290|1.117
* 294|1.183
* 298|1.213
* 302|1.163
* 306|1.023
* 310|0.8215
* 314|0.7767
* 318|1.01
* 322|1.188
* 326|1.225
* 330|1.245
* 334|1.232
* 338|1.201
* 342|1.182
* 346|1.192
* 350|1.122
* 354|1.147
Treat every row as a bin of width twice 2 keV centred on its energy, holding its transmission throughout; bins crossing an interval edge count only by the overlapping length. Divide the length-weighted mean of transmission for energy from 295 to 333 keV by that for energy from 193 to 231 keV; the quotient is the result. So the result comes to 0.88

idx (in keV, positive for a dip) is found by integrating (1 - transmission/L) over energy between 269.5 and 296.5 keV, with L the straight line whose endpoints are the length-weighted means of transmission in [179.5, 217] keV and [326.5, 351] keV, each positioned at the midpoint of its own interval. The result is 1.7 keV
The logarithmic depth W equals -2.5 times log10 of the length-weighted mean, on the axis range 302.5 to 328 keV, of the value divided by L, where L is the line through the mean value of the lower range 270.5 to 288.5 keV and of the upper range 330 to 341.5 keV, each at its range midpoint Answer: 0.16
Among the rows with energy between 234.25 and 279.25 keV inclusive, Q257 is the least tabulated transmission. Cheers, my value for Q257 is 1.097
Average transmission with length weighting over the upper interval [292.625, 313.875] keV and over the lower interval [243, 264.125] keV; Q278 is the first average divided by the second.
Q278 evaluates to 0.73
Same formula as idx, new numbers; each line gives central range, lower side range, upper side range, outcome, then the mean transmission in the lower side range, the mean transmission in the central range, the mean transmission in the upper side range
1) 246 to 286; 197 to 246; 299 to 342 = -4.2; 1.24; 1.3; 1.1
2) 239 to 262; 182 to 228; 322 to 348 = -4.1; 1.22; 1.43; 1.21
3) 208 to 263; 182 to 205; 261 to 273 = -1.7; 1.24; 1.31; 1.3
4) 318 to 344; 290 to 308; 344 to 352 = -1.0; 1.14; 1.2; 1.16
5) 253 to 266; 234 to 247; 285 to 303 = -1.9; 1.32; 1.45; 1.16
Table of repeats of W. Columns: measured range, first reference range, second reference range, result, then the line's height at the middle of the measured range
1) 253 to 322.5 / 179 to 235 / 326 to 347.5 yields 0.05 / 1.22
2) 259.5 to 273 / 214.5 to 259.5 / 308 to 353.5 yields -0.05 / 1.25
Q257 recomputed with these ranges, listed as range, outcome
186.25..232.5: 1.182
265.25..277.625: 1.119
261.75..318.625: 0.7767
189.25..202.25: 1.215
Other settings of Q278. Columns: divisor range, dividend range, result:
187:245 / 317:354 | 0.95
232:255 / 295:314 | 0.75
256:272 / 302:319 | 0.68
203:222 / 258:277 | 1.06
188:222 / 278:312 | 0.89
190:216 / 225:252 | 1.06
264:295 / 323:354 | 1.03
